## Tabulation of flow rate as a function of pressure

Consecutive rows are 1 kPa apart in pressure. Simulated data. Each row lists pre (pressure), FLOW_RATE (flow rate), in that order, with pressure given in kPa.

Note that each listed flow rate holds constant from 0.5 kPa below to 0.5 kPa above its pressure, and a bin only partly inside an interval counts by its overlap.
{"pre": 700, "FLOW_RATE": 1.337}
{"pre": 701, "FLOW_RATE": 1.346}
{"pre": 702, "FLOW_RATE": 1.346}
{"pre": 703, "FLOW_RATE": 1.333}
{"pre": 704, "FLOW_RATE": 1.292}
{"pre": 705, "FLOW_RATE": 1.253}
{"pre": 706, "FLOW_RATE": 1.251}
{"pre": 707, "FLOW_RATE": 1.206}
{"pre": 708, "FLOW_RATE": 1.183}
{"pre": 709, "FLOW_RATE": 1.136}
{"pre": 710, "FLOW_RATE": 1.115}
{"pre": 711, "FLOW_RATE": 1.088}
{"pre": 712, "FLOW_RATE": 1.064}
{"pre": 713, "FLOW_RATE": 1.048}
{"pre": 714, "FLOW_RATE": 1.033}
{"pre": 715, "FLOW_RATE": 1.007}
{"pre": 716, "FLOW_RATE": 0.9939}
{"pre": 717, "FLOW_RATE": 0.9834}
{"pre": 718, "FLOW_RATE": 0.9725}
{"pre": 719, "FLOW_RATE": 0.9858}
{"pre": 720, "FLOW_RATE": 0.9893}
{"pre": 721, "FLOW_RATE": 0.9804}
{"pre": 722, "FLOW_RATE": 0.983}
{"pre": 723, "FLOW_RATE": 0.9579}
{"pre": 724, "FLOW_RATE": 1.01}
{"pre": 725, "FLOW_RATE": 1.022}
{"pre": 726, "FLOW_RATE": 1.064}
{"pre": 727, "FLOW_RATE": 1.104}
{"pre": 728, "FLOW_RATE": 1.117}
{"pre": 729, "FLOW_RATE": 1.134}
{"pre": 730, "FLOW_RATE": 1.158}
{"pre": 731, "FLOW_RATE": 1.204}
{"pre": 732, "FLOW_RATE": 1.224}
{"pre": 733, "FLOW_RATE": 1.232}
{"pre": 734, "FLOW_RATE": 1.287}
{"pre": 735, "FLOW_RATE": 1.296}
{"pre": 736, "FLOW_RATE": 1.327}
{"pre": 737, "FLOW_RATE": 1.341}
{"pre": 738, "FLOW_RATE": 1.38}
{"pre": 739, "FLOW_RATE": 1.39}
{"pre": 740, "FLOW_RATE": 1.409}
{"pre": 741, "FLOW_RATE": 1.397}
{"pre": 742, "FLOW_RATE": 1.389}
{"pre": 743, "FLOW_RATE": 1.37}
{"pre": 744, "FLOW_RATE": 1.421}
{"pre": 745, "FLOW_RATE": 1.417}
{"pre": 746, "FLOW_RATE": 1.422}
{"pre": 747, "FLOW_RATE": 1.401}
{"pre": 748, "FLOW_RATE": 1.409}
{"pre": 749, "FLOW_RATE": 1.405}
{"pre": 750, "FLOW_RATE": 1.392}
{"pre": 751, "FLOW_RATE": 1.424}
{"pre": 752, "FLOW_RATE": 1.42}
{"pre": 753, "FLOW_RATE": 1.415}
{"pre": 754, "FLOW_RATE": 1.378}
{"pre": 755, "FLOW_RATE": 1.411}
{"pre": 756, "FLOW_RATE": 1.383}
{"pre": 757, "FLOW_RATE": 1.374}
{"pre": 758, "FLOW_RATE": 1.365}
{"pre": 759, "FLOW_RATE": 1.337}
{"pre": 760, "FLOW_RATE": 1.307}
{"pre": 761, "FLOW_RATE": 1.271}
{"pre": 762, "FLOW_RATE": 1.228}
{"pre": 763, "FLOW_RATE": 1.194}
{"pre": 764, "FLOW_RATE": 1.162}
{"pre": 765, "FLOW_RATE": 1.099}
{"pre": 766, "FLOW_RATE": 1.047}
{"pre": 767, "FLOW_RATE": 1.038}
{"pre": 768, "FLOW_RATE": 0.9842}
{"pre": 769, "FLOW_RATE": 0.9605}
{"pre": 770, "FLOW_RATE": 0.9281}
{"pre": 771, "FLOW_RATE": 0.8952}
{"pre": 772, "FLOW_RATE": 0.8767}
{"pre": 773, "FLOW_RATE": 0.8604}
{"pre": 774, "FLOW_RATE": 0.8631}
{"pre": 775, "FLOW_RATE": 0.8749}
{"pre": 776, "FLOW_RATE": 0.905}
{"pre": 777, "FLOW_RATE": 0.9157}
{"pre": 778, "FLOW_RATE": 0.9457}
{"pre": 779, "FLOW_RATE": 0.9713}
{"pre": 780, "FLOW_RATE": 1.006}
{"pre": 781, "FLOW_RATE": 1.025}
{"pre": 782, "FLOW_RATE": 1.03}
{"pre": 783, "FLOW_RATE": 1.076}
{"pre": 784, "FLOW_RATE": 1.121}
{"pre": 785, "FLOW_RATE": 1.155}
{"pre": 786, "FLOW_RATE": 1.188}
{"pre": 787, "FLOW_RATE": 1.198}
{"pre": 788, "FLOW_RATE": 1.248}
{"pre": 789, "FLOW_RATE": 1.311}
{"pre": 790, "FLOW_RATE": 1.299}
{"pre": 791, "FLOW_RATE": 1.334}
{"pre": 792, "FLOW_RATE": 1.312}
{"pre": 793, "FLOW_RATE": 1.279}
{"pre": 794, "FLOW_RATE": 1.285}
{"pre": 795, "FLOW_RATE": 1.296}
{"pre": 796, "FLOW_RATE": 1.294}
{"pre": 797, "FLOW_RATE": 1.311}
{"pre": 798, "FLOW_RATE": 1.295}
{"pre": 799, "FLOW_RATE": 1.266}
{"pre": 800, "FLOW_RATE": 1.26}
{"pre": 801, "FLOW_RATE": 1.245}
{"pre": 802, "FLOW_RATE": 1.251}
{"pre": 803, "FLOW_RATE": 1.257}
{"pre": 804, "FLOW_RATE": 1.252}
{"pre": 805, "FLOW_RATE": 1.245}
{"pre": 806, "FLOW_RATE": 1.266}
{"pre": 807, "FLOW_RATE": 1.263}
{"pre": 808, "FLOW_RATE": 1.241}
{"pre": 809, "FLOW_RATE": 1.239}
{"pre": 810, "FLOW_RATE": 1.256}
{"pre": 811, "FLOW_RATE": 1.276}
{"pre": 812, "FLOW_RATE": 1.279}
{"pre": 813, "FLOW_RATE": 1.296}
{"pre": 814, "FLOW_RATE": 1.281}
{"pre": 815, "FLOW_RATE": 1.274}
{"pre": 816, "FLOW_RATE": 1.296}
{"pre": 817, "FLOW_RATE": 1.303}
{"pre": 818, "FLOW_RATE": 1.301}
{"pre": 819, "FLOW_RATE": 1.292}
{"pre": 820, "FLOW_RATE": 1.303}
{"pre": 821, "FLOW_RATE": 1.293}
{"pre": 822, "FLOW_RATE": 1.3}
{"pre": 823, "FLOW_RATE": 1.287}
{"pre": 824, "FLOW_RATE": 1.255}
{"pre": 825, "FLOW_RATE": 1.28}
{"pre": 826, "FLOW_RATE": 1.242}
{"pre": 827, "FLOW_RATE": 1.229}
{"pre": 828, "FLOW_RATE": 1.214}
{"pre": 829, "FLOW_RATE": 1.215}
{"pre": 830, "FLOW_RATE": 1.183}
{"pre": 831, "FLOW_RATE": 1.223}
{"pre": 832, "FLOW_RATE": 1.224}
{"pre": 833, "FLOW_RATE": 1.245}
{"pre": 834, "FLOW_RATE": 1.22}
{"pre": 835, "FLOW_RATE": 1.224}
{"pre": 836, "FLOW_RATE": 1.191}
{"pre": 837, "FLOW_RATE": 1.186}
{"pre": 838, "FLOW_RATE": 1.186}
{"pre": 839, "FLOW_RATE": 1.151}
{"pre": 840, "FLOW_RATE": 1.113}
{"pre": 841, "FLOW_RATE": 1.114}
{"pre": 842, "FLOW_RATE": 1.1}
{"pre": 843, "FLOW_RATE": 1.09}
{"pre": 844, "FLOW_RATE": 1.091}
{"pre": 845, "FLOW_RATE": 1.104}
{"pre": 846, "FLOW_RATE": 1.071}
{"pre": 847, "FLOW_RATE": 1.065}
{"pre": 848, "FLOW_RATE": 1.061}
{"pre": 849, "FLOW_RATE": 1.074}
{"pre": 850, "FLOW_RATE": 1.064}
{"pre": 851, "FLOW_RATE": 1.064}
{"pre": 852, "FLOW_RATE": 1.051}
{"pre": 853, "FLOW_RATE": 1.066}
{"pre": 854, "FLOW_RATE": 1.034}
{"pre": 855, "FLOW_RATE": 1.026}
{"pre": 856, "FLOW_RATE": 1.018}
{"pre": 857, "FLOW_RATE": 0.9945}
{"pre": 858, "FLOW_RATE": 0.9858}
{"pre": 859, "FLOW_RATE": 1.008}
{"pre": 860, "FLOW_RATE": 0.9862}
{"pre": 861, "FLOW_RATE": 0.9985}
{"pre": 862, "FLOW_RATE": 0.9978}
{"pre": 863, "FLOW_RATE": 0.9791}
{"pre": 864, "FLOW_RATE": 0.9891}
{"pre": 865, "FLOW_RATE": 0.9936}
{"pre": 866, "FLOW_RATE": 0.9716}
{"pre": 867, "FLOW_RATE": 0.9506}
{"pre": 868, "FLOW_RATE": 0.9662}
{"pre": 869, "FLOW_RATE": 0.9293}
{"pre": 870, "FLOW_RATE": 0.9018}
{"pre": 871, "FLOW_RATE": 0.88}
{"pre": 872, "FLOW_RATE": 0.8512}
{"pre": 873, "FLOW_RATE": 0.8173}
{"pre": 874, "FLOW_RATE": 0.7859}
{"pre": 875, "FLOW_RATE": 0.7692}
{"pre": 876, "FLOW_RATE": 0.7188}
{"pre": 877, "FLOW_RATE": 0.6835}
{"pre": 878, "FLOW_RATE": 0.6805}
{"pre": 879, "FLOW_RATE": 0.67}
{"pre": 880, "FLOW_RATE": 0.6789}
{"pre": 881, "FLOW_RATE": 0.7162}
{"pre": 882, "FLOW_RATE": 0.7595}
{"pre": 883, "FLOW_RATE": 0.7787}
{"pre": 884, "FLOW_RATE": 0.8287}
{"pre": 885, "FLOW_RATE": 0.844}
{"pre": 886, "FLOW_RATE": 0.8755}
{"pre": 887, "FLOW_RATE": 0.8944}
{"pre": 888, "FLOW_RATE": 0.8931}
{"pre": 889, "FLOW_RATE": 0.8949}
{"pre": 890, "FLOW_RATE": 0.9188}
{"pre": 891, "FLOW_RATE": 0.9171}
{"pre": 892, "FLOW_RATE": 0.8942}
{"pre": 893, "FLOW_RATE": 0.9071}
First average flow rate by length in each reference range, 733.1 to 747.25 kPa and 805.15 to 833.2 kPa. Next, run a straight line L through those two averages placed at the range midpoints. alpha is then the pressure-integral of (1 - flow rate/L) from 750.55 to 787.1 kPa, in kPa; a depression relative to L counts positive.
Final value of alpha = 5.7 kPa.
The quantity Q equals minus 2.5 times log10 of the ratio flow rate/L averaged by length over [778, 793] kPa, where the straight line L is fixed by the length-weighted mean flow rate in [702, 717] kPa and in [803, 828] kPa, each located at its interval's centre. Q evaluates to 0.07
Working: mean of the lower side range 1.14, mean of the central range 1.16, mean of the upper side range 1.27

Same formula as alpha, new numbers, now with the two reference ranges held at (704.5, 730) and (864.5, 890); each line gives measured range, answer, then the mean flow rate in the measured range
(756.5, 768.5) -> -2.37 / 1.2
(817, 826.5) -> -3.86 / 1.28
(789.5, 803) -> -4.74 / 1.29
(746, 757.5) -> -4.34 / 1.4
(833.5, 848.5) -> -4.17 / 1.13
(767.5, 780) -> 0.84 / 0.919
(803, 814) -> -3.87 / 1.26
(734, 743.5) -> -2.98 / 1.36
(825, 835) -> -3.59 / 1.22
